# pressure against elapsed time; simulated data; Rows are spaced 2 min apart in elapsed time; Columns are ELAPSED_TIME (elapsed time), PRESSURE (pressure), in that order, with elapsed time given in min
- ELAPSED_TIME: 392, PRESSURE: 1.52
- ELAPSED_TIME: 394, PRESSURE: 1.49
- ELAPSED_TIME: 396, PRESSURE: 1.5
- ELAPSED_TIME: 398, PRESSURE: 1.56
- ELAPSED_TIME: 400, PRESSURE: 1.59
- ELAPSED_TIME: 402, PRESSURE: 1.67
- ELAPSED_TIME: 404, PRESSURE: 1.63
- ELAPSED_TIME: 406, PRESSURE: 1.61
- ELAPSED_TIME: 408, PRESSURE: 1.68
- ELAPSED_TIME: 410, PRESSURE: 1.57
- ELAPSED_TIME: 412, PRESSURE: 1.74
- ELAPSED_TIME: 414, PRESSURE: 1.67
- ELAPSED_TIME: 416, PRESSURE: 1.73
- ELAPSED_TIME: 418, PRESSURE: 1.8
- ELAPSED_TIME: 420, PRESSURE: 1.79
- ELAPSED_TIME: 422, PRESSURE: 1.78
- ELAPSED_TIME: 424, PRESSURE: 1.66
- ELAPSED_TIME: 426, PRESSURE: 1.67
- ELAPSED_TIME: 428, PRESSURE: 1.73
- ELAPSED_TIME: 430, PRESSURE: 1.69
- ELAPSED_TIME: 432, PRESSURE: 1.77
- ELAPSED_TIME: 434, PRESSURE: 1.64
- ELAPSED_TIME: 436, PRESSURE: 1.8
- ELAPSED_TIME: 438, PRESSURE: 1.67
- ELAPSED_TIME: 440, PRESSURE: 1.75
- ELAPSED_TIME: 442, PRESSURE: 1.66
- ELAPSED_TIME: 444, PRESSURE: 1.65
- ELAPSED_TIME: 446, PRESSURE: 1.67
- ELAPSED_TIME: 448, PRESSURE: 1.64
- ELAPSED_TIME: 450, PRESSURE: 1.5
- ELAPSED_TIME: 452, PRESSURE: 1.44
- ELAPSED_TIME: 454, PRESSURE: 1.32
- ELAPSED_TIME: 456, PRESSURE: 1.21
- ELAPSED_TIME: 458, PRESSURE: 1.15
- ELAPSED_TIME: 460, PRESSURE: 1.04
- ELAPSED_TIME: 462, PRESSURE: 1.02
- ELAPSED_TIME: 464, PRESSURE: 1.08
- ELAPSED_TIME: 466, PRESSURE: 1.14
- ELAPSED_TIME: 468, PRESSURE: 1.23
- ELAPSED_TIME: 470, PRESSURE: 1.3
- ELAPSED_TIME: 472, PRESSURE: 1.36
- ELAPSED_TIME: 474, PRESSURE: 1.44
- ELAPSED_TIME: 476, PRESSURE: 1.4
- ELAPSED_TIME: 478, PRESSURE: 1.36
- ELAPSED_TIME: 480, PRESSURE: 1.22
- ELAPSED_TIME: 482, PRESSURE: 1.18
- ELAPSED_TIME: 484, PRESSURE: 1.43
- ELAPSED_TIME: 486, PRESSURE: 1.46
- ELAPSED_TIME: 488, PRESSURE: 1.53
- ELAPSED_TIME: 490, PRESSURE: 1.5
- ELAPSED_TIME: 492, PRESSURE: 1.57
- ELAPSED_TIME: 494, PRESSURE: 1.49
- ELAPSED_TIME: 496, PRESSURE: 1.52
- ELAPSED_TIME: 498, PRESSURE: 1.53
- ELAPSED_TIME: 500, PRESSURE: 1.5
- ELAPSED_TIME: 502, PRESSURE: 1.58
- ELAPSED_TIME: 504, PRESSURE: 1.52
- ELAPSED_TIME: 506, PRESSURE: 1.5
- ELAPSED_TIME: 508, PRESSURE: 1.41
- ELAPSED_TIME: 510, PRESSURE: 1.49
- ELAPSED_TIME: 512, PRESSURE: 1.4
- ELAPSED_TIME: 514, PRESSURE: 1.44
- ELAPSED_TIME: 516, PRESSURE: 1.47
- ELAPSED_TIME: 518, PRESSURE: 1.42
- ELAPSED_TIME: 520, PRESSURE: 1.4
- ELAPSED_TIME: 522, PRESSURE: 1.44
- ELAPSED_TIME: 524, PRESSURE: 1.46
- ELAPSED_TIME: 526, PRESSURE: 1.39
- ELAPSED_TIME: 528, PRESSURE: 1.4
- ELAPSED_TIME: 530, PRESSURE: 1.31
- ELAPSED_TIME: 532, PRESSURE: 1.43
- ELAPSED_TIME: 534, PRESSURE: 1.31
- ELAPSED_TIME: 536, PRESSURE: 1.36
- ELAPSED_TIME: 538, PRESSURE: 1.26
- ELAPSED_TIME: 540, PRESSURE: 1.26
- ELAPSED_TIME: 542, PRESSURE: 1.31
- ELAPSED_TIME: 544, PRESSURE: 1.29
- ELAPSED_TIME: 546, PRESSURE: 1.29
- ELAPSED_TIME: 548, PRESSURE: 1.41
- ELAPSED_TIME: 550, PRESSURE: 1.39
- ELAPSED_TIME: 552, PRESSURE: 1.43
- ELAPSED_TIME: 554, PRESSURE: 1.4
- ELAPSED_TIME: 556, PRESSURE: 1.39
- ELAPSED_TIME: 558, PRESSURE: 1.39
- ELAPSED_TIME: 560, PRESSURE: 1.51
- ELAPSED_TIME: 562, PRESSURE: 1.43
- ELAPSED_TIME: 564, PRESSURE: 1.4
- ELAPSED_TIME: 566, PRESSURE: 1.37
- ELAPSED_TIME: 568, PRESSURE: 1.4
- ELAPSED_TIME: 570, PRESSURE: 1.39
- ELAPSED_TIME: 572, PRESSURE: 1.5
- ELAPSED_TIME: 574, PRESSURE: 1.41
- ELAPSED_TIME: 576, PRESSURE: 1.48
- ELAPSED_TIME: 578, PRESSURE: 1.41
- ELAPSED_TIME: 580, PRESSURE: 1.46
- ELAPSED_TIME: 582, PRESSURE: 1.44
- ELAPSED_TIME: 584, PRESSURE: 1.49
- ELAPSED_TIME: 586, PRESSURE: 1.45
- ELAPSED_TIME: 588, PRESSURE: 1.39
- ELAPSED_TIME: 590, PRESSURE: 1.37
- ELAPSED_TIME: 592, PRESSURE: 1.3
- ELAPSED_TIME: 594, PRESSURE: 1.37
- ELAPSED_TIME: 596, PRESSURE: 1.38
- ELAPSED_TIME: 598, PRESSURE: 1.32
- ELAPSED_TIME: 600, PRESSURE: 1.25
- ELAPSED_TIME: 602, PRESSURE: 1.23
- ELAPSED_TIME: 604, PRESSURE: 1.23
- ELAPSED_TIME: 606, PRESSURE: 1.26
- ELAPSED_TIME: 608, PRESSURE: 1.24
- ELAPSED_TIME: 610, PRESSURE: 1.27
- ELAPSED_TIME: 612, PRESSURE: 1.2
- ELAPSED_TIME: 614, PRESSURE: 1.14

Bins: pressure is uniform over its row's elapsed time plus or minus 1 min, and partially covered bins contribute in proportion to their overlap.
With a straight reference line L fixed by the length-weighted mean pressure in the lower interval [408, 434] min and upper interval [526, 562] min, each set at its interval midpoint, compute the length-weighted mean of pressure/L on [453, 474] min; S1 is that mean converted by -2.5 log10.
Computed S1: 0.31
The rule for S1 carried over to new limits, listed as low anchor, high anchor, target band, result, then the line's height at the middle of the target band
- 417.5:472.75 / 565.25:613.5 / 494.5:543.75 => 0.01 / 1.43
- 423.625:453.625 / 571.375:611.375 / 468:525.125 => 0.08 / 1.54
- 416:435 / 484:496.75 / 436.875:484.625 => 0.17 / 1.61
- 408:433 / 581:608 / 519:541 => 0.09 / 1.48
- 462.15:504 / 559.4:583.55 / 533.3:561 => 0.05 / 1.42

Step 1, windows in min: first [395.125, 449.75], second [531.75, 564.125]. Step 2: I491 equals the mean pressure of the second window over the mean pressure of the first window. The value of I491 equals 0.81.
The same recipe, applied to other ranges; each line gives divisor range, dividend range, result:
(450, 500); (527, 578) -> 1.03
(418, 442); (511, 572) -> 0.80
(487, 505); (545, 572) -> 0.92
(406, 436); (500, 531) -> 0.85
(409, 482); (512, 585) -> 0.93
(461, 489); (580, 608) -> 1.04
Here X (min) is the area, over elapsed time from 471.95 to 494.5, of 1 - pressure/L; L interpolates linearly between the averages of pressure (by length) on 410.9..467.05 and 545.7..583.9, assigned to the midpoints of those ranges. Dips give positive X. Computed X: 1.4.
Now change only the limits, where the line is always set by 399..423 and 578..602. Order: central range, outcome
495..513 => 0.39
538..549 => 1.14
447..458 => 1.49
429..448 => -0.65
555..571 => 0.17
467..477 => 1.49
